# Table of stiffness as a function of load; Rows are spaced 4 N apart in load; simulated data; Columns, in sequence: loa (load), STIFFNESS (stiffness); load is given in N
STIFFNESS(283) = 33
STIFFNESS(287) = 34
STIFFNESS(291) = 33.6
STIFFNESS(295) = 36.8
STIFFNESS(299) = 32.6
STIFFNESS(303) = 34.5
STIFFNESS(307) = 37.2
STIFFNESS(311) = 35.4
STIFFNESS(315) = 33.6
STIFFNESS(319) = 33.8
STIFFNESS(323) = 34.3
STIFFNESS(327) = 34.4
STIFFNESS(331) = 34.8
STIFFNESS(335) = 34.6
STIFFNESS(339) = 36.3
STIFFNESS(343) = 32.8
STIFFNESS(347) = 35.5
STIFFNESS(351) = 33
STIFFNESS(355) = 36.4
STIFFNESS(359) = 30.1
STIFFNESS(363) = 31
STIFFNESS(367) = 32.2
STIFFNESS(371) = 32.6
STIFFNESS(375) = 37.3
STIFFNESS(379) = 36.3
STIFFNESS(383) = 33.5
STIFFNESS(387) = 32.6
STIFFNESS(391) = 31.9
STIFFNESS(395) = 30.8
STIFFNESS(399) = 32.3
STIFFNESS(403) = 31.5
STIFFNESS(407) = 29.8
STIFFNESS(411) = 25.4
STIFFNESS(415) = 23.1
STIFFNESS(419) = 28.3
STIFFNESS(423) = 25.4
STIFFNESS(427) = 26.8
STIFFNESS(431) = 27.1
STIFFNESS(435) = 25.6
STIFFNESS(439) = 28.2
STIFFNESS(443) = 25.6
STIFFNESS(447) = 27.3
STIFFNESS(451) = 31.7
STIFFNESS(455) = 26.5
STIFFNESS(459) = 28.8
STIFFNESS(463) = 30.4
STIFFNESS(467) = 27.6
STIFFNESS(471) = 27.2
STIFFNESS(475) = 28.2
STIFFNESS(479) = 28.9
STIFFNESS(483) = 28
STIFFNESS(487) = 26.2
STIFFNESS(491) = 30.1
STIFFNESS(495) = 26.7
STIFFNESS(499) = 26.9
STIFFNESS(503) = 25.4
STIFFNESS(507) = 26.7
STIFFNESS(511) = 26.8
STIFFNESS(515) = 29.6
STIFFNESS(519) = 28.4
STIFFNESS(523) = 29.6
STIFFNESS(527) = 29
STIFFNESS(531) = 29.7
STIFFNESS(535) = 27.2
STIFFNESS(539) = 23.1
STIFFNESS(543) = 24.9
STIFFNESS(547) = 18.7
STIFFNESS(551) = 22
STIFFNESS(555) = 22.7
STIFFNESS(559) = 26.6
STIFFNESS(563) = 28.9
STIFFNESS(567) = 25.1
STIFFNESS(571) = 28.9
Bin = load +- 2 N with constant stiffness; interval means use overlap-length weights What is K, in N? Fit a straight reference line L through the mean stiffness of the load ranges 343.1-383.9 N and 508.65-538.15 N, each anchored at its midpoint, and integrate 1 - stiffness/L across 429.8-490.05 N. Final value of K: 5.18 N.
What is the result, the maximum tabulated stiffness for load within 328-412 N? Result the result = 37.3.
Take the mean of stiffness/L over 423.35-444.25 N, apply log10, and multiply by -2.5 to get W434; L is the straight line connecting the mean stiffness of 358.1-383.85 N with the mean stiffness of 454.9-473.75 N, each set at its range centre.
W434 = 0.13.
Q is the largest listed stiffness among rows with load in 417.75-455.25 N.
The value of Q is 31.7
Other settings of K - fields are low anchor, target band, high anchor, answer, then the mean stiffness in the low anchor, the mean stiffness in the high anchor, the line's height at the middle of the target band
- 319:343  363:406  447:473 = -1.1 N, 34.6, 28.6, 32.1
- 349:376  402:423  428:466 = 2.0 N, 33.1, 27.9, 30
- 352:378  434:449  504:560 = 1.6 N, 33.4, 26.1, 30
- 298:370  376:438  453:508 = 2.9 N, 34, 27.7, 30.9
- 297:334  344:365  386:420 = -0.6 N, 34.5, 29.5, 32.3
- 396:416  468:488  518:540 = 0.4 N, 28.8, 28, 28.3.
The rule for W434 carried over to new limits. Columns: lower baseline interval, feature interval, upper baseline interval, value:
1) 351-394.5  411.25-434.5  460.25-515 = 0.18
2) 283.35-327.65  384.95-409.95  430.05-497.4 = -0.02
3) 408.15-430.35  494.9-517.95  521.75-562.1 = -0.06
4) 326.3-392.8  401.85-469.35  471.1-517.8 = 0.10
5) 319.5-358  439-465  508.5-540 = 0.08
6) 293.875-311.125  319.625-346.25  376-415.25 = -0.02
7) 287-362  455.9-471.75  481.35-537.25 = 0.04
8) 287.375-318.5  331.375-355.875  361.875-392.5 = -0.02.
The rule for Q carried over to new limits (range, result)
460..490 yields 30.4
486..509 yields 30.1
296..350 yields 37.2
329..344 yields 36.3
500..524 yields 29.6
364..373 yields 32.6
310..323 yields 35.4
